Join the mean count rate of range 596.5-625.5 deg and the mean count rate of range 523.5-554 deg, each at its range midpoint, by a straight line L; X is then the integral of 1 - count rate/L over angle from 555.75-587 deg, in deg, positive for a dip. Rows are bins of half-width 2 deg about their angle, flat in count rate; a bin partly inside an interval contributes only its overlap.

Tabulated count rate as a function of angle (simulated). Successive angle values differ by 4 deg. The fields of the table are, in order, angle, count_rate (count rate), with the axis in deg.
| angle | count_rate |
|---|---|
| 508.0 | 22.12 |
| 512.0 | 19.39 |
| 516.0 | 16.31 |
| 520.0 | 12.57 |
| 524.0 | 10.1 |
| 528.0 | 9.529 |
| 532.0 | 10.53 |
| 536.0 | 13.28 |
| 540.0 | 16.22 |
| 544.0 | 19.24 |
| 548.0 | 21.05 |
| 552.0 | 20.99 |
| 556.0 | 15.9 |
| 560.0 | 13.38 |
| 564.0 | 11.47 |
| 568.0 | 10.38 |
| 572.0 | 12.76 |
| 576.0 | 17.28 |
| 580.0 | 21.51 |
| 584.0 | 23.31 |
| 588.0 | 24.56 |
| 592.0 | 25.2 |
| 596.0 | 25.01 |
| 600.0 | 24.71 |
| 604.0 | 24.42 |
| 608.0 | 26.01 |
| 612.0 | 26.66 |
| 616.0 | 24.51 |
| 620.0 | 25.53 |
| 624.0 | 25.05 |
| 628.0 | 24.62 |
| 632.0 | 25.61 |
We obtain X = 6.3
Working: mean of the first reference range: 15.4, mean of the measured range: 16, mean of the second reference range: 25.3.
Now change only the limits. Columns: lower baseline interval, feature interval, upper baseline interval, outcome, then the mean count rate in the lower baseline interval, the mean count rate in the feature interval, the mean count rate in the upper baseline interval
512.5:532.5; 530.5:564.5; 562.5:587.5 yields -3.68 deg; 12.5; 16.1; 16.7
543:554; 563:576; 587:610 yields 5.81 deg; 20.5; 12.4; 25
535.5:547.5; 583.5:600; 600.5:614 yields -0.73 deg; 17.2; 24.7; 25.6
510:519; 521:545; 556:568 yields 3.79 deg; 17.3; 12.9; 12.7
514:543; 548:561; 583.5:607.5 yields -0.28 deg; 12.9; 17.7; 24.7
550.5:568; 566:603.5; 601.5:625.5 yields -1.26 deg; 14.7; 20.7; 25.4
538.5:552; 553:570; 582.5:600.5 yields 6.25 deg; 19.3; 13.3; 24.6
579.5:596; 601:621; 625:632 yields -0.68 deg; 24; 25.4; 25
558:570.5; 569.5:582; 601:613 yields -1.02 deg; 11.8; 16.9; 25.5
